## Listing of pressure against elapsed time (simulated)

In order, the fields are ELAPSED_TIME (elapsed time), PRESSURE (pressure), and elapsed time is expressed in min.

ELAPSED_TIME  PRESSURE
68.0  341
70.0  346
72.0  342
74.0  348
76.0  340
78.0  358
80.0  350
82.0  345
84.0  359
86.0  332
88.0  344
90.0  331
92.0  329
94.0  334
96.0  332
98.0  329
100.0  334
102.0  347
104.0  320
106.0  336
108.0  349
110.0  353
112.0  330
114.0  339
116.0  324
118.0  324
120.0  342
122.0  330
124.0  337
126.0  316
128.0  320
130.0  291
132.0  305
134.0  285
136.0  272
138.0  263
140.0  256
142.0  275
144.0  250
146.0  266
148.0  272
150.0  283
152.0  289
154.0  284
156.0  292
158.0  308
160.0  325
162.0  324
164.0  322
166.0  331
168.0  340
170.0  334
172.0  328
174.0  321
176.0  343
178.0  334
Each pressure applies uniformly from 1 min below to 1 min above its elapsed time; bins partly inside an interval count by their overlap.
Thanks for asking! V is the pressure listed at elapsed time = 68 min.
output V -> 341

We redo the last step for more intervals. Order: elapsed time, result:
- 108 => 349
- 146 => 266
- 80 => 350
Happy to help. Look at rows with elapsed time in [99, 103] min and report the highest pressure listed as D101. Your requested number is 347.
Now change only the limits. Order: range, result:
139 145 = 275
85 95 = 344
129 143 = 305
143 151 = 283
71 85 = 359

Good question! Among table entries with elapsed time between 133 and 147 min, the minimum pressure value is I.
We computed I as 250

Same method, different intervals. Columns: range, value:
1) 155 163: 292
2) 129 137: 272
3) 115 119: 324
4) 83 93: 329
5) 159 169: 322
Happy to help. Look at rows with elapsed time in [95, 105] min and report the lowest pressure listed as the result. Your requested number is 320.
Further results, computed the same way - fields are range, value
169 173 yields 328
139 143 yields 256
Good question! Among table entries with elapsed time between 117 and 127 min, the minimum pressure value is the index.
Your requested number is 316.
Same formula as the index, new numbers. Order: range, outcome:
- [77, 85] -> 345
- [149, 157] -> 283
